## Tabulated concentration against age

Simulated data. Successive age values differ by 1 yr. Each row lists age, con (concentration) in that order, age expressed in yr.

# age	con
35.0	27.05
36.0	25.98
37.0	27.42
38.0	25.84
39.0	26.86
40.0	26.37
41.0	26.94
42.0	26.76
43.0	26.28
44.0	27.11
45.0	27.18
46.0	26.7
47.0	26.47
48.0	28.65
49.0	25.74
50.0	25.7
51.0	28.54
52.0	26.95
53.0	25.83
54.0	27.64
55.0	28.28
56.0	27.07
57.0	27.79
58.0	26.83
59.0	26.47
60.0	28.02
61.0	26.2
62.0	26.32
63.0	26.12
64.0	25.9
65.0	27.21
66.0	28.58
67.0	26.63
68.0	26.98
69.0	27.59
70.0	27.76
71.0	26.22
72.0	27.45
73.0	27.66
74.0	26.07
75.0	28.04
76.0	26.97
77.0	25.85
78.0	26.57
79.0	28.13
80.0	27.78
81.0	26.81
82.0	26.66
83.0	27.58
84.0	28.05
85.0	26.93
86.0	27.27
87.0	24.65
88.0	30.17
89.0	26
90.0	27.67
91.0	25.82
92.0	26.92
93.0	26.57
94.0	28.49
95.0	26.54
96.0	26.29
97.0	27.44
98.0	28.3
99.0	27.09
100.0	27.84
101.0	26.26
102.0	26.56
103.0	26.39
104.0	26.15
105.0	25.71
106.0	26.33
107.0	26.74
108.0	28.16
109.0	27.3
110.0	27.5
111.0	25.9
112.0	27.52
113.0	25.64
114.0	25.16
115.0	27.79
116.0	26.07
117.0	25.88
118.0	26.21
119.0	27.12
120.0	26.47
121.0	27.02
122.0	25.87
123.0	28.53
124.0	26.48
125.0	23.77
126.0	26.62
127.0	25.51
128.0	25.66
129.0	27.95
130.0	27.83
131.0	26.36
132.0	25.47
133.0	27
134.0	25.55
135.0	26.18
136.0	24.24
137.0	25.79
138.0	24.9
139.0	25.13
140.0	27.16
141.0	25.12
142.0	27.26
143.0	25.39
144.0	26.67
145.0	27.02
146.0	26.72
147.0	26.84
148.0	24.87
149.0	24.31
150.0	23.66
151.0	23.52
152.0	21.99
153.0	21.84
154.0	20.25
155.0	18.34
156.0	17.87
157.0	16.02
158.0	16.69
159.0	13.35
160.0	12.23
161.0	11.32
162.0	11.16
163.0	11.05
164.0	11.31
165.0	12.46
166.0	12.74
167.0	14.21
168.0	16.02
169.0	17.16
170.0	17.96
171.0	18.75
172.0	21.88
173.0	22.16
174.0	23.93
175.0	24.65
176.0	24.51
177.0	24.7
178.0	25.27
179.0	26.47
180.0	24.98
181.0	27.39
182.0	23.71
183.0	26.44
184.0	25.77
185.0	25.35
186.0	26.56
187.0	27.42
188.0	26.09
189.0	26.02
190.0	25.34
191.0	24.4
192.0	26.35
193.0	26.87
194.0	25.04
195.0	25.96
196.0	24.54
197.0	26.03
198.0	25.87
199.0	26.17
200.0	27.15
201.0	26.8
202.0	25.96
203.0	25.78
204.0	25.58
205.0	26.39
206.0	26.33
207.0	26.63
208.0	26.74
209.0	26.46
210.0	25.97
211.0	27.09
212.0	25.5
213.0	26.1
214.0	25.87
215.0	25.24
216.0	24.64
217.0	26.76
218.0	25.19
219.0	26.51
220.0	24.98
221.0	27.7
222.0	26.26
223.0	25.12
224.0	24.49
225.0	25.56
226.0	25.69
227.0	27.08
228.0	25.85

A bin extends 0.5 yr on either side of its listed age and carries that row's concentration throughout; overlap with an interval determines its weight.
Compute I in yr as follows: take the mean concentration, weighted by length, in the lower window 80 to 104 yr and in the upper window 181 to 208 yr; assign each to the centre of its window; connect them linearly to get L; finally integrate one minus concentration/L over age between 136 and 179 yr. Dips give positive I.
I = 9.3 yr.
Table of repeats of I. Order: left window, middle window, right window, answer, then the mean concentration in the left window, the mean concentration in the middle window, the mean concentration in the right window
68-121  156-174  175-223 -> 7.4 yr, 26.9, 15.4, 25.9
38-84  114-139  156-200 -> -2.4 yr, 27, 26.2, 21.5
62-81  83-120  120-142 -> -0.4 yr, 27.1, 26.9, 26.1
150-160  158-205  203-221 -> 0.5 yr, 18.8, 22.2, 26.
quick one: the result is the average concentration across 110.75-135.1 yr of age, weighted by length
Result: 26.4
